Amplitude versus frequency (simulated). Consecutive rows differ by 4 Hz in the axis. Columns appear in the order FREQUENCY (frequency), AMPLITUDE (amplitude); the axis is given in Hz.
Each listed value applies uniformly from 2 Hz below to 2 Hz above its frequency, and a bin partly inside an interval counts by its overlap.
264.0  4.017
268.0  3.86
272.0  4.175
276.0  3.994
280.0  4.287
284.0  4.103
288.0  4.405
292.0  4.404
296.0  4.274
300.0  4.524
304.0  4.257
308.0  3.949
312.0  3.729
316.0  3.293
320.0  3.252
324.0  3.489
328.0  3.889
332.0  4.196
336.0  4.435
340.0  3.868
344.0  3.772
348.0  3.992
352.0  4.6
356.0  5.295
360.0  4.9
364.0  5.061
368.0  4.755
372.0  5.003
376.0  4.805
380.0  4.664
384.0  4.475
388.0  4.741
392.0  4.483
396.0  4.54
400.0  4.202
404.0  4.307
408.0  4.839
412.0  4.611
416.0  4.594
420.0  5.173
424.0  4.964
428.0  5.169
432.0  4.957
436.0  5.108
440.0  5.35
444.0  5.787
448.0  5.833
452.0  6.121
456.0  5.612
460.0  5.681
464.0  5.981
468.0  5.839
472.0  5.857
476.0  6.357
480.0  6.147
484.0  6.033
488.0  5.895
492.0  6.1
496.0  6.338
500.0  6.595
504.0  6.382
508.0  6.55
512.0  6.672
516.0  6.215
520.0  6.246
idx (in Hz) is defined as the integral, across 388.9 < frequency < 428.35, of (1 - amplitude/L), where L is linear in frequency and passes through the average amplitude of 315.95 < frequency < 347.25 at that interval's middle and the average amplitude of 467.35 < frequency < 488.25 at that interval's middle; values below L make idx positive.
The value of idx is 2.5 Hz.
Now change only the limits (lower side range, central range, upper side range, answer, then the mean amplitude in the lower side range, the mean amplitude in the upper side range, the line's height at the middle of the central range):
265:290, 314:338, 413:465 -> 4.01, 4.13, 5.38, 4.51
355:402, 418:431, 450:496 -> 0.61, 4.73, 5.98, 5.34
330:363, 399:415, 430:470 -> 1.89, 4.4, 5.63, 5.12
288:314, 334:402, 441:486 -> 4.77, 4.21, 5.92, 4.91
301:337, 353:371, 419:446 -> -2.58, 3.83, 5.22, 4.36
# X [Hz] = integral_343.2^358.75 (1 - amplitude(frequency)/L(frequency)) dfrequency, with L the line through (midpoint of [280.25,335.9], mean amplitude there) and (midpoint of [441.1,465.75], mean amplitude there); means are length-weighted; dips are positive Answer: 0.2 Hz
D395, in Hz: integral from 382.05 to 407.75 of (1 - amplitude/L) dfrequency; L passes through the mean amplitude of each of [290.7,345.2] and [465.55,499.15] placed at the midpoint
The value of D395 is 2.4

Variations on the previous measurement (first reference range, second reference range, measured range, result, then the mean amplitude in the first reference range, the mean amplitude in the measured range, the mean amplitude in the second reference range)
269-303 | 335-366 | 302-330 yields 4.3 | 4.26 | 3.69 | 4.49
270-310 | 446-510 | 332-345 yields 1.8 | 4.24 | 4.07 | 6.08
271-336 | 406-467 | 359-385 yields -0.7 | 4.02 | 4.82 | 5.33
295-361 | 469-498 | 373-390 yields 0.3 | 4.09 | 4.69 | 6.09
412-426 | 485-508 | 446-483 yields -1.6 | 4.87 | 5.94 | 6.28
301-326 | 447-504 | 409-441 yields 2.0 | 3.7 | 4.97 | 6.04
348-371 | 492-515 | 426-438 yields 1.2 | 4.84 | 5.08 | 6.46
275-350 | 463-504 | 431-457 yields 0.4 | 4.01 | 5.56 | 6.13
